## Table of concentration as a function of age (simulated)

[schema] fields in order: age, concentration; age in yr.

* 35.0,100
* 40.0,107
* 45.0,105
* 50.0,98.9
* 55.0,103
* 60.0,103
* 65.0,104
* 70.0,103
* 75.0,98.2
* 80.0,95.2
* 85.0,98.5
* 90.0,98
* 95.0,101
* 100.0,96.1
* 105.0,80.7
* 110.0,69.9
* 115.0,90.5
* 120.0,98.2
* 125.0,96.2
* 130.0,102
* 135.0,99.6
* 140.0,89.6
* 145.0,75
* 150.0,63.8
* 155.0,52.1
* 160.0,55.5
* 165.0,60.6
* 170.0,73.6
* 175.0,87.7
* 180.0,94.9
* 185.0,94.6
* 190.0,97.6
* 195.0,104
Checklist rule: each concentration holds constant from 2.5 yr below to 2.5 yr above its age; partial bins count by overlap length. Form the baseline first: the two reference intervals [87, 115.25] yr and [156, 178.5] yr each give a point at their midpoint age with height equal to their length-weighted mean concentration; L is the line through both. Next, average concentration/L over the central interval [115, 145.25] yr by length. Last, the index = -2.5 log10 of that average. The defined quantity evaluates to -0.17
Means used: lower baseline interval 89.4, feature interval 94.6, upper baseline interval 69.3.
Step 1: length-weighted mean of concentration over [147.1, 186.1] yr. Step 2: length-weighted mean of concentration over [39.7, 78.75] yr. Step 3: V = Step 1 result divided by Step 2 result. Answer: 0.70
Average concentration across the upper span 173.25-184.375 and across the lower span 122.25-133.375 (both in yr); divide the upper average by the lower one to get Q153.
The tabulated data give 0.9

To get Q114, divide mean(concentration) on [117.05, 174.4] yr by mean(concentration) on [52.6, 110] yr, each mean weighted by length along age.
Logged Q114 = 0.8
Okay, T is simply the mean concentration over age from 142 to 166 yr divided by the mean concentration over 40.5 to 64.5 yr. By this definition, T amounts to 0.6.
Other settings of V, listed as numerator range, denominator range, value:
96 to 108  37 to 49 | 0.85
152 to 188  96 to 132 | 0.82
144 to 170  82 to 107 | 0.65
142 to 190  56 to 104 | 0.75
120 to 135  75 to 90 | 1.02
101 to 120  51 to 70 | 0.82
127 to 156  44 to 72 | 0.80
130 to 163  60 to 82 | 0.74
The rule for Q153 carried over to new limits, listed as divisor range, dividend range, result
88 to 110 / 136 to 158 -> 0.79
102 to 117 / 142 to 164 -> 0.77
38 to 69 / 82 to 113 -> 0.88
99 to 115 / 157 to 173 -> 0.77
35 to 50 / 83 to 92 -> 0.95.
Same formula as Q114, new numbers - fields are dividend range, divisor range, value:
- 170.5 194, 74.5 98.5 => 0.94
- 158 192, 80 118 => 0.89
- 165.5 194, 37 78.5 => 0.86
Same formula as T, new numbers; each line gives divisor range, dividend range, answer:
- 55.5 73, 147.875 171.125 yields 0.58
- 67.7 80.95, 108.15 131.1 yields 0.92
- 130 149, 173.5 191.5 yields 1.07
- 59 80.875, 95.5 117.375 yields 0.85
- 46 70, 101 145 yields 0.88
